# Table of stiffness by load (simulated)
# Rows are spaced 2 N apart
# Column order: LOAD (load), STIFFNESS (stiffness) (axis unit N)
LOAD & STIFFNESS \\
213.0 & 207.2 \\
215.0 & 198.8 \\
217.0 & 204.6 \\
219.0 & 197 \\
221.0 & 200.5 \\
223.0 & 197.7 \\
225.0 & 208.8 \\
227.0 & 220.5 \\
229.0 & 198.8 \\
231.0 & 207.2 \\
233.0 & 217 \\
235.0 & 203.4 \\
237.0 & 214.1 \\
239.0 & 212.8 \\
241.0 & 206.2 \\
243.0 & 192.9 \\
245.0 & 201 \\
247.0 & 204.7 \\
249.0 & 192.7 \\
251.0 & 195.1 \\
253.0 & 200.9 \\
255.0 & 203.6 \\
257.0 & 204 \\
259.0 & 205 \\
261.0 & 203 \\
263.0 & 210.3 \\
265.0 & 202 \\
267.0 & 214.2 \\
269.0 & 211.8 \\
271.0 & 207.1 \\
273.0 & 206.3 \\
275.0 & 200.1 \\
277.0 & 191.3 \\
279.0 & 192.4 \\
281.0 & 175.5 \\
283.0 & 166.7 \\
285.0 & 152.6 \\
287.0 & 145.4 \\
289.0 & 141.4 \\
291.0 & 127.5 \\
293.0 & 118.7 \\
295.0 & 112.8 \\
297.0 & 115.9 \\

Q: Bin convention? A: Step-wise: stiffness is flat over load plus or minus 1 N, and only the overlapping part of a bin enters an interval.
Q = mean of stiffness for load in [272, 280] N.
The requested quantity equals 198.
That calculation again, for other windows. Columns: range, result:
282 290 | 152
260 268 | 207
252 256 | 202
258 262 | 204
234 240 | 210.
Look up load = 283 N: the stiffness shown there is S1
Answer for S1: 166.7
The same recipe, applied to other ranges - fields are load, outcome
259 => 205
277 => 191.3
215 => 198.8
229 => 198.8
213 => 207.2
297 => 115.9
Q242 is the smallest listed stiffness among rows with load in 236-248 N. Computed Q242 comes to 192.9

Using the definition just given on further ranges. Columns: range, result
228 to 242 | 198.8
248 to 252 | 192.7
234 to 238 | 203.4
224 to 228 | 208.8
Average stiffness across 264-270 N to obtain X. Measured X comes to 209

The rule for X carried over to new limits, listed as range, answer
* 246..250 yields 199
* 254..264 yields 205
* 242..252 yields 197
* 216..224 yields 200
